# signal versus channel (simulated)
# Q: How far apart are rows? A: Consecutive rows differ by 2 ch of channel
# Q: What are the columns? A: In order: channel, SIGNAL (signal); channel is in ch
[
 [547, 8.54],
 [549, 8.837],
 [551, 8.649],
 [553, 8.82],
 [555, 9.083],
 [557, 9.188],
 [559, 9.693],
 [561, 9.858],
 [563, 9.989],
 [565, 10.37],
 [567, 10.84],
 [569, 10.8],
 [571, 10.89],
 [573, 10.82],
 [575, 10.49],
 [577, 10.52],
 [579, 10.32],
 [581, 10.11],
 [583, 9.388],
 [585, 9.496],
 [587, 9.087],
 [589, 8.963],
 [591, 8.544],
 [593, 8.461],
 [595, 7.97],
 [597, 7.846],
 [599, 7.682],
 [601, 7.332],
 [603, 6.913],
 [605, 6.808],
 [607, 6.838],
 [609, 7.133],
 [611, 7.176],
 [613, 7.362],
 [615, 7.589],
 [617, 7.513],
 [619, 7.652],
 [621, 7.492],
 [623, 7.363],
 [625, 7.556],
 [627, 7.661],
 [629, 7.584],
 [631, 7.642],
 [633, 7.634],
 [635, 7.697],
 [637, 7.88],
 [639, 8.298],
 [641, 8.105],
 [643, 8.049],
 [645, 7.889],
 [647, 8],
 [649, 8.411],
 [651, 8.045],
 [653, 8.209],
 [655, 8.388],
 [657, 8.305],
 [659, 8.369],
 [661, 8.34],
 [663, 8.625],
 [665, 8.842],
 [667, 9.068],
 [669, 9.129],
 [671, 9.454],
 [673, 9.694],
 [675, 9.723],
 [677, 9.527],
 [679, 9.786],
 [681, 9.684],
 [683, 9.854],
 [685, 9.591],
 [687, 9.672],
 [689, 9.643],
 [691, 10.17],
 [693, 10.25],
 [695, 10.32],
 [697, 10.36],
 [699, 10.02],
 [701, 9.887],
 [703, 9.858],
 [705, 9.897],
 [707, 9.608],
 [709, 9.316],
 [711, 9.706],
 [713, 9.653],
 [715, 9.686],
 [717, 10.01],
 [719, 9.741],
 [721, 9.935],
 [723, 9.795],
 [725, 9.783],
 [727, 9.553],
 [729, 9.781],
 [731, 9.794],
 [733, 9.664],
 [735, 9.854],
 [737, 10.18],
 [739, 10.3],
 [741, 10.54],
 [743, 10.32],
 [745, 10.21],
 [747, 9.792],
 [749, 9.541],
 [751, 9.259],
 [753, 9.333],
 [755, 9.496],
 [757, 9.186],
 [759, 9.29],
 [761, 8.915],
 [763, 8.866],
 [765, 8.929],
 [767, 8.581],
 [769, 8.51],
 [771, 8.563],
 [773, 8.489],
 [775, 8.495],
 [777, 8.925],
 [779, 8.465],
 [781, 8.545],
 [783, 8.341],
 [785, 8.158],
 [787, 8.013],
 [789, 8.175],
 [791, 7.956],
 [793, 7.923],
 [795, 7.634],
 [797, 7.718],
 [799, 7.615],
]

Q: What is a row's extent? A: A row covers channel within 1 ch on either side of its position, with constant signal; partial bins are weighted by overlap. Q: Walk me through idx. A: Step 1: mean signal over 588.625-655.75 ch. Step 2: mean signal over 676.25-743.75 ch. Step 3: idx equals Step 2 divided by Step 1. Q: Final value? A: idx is 1.3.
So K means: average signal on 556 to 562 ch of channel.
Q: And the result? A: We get 9.58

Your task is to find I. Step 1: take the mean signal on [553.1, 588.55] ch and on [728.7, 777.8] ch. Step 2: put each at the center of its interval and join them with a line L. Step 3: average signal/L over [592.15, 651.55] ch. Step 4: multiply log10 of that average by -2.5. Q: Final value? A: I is 0.27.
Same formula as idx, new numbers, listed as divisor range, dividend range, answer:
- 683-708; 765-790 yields 0.85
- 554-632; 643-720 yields 1.08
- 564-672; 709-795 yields 1.09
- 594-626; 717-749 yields 1.35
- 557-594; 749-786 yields 0.89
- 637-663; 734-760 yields 1.19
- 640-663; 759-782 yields 1.06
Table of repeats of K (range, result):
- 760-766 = 8.9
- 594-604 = 7.55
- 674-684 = 9.71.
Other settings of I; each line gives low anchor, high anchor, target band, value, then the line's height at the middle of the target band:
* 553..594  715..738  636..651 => 0.211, 9.82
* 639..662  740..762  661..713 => -0.110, 8.72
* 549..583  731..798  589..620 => 0.279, 9.78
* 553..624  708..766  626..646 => 0.158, 9.07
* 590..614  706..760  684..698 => -0.110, 9.03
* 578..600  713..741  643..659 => 0.143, 9.33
